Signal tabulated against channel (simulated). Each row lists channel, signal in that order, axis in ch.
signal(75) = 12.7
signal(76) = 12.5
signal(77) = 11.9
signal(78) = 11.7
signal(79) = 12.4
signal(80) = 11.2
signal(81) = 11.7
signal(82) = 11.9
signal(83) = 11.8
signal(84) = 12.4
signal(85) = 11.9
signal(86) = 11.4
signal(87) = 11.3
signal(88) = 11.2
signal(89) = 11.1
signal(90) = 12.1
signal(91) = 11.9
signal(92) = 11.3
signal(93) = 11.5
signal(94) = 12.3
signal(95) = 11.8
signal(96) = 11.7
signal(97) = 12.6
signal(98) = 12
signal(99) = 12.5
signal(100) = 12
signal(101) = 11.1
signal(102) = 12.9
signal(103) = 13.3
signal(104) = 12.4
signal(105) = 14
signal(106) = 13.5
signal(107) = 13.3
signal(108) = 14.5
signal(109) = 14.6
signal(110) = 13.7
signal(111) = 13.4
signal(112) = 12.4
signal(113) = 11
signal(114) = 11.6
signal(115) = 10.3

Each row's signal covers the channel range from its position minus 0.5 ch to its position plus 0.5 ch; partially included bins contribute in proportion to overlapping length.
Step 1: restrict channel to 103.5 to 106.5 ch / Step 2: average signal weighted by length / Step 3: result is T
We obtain 13.3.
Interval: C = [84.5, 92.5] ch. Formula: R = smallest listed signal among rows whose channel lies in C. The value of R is 11.1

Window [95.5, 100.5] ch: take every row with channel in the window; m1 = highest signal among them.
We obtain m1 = 12.6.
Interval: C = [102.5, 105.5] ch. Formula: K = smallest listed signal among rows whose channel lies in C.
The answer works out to 12.4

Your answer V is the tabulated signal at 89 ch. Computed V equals 11.1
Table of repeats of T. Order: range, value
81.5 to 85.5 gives 12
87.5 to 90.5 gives 11.5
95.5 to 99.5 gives 12.2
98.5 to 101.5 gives 11.9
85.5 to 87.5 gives 11.4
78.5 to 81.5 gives 11.8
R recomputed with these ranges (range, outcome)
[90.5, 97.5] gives 11.3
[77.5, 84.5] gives 11.2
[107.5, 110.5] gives 13.7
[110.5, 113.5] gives 11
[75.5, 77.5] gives 11.9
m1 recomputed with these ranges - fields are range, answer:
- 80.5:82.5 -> 11.9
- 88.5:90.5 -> 12.1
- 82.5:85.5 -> 12.4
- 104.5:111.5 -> 14.6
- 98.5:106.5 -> 14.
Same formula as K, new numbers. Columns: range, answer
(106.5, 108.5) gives 13.3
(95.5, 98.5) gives 11.7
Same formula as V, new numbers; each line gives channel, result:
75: 12.7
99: 12.5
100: 12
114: 11.6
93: 11.5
